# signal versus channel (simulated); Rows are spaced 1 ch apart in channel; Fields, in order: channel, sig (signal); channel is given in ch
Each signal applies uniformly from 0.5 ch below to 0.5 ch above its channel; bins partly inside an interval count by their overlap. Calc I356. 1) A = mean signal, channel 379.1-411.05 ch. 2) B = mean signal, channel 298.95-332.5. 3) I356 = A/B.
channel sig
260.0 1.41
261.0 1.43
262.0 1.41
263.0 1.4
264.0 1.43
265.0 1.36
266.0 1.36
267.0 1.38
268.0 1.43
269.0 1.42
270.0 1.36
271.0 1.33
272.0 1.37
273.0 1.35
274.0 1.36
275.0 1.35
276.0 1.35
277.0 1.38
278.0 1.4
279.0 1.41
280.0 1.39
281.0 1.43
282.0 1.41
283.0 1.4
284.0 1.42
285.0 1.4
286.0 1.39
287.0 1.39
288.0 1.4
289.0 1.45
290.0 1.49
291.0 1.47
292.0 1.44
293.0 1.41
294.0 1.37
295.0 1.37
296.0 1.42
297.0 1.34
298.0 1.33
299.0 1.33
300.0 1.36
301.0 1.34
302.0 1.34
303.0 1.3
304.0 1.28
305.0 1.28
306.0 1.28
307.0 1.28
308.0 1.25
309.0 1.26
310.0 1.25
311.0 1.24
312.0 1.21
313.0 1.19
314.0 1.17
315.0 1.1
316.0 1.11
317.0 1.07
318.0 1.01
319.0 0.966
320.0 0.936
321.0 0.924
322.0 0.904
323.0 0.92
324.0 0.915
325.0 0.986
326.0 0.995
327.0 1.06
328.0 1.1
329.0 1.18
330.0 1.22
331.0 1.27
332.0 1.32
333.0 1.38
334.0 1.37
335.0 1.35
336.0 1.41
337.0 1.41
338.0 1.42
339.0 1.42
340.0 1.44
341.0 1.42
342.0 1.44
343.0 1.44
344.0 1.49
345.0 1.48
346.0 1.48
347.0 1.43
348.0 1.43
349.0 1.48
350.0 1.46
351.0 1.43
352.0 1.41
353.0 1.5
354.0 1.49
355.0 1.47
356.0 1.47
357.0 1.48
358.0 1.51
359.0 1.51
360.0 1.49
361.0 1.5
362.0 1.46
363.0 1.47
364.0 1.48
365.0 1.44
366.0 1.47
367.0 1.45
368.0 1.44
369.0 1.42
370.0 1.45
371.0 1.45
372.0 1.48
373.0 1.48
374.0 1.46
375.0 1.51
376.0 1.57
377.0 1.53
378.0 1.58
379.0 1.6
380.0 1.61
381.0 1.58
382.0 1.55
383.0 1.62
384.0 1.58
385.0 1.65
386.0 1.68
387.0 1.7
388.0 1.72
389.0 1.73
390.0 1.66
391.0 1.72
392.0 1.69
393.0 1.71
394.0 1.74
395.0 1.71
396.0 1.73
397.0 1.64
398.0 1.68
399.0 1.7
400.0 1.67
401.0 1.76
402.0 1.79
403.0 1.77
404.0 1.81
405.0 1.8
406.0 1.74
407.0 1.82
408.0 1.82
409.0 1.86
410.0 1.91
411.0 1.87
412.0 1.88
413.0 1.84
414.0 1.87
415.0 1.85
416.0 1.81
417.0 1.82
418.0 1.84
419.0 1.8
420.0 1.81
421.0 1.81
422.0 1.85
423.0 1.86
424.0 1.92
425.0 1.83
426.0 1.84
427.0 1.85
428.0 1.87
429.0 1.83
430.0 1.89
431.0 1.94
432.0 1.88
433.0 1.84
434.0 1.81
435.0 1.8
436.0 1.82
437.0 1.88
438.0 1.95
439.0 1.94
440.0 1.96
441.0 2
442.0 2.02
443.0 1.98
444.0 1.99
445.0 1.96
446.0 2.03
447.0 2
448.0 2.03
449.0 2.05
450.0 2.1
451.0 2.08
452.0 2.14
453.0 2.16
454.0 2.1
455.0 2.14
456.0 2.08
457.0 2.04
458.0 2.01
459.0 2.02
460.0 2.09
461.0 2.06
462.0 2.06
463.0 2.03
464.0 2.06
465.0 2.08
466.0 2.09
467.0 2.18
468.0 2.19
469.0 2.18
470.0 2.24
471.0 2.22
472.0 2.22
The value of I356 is 1.49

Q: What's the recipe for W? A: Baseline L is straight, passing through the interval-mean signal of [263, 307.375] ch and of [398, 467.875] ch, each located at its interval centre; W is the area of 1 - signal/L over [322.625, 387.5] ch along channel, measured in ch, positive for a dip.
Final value 8.4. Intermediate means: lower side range 1.38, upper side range 1.92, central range 1.43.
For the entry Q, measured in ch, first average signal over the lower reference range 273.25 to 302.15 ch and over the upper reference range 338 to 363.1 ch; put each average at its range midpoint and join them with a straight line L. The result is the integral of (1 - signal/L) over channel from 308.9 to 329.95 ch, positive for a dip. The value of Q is 5.3 ch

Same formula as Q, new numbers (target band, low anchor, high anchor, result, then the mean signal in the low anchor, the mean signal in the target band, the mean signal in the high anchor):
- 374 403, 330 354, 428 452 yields 0.3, 1.42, 1.66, 1.95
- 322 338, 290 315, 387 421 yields 2.8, 1.31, 1.19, 1.77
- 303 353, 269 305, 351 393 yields 7.0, 1.38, 1.25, 1.54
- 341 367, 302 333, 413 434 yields -1.6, 1.14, 1.47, 1.85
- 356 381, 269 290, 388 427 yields 2.6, 1.39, 1.49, 1.79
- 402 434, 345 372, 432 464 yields -0.3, 1.46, 1.84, 2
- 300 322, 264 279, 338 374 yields 3.7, 1.37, 1.18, 1.46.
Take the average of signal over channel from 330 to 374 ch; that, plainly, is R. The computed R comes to 1.44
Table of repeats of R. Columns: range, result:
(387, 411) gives 1.75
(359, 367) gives 1.47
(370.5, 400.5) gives 1.62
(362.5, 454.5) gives 1.77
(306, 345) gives 1.21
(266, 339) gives 1.28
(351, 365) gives 1.48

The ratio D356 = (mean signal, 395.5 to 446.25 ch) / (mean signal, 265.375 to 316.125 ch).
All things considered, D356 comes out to 1.37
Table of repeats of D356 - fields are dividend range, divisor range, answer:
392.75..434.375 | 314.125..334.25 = 1.67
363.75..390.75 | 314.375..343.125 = 1.31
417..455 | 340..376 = 1.32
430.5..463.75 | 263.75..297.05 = 1.43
